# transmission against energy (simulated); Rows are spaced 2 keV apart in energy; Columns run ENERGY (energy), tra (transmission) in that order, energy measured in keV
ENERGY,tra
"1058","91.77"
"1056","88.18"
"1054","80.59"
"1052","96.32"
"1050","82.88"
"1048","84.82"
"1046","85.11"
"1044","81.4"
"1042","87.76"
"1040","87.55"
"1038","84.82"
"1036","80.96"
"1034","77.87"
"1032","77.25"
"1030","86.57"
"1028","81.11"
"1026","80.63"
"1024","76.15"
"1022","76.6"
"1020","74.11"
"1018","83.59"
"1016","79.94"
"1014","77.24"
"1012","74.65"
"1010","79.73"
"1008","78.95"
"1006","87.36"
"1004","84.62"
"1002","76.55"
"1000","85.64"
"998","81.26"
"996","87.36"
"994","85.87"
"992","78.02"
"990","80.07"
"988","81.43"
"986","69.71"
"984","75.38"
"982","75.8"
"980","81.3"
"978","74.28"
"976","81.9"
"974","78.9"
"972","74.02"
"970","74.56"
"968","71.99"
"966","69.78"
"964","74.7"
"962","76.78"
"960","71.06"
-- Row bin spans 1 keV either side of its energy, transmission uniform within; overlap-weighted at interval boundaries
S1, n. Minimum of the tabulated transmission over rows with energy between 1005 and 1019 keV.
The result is 74.65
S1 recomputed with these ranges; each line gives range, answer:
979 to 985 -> 75.38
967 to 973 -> 71.99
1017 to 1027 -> 74.11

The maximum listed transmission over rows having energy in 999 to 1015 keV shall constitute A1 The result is 87.36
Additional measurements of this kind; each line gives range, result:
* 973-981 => 81.9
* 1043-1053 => 96.32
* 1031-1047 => 87.76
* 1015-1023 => 83.59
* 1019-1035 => 86.57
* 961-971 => 76.78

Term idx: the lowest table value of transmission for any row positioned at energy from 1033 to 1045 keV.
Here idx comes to 77.87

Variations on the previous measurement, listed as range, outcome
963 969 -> 69.78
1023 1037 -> 76.15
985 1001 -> 69.71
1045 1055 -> 80.59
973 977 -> 78.9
